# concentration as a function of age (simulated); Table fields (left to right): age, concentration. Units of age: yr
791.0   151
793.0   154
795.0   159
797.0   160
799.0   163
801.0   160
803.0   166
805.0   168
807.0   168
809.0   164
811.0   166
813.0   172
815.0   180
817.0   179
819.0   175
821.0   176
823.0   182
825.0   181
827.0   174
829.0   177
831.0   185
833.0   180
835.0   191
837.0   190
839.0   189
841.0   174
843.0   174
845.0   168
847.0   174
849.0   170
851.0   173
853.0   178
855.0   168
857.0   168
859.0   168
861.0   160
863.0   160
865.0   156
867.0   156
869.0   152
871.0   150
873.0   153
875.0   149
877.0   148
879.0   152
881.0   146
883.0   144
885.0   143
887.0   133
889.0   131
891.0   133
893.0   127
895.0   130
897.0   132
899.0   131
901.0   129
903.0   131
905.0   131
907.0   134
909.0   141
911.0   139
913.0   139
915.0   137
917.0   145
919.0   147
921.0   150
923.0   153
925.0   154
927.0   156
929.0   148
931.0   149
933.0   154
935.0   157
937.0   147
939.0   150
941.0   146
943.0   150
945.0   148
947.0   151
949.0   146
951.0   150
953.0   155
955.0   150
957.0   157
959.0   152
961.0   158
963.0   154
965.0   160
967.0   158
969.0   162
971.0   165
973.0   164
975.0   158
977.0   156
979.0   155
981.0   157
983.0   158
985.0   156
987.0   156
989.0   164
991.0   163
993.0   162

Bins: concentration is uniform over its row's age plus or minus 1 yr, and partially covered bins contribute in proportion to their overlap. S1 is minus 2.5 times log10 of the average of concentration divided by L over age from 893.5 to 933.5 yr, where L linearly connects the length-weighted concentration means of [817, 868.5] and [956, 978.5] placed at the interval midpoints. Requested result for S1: 0.17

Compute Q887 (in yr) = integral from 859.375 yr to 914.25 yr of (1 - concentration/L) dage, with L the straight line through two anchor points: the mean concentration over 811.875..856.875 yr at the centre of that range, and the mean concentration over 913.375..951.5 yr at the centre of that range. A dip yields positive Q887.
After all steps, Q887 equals 6.9 yr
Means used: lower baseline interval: 178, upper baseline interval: 149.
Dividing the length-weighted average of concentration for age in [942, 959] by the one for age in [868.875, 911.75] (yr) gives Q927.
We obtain 1.1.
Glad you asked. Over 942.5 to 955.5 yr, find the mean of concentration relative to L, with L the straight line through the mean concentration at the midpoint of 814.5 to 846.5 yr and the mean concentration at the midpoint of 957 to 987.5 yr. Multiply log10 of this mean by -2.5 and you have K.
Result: 0.08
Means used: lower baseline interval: 180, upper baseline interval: 158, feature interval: 150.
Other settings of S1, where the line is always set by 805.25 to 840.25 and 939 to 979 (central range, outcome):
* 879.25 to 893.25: 0.207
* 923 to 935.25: 0.048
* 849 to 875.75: 0.065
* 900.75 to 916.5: 0.200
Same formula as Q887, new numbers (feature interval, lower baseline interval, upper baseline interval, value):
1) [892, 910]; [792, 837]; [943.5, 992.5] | 3.47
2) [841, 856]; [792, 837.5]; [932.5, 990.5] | -0.34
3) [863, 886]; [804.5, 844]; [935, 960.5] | 2.23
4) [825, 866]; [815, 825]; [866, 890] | -2.40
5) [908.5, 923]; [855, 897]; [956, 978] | 0.88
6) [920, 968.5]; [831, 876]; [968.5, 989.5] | 2.80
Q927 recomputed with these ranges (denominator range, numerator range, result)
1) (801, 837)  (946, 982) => 0.89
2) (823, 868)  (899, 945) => 0.83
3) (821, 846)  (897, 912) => 0.74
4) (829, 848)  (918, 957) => 0.84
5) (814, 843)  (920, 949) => 0.83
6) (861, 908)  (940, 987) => 1.09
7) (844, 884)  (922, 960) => 0.95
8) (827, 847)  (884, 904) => 0.73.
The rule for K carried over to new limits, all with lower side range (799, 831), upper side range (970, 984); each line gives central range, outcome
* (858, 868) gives 0.06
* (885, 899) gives 0.25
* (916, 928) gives 0.09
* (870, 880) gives 0.12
